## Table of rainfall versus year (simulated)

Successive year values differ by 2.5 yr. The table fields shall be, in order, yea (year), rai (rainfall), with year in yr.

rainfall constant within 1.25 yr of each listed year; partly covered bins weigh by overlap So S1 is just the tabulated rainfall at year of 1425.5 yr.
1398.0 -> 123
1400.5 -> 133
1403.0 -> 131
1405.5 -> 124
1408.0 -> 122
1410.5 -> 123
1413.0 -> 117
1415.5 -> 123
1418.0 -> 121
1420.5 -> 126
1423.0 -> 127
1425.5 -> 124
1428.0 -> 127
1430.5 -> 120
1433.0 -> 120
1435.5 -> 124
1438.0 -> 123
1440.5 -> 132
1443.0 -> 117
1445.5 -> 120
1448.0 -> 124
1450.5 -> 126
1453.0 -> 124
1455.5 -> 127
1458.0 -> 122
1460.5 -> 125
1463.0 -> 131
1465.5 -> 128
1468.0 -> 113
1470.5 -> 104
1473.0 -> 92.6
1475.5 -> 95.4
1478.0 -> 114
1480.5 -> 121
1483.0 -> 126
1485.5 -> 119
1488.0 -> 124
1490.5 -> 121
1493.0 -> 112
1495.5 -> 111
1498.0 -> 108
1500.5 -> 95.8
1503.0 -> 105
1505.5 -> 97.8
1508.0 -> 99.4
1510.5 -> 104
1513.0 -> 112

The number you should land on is 124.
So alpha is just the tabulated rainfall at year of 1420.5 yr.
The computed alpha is 126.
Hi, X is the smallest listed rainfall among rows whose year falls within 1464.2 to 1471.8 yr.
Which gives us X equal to 104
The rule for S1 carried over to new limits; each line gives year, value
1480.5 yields 121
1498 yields 108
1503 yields 105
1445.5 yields 120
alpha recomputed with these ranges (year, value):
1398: 123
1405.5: 124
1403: 131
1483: 126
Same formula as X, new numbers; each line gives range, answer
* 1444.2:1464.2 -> 120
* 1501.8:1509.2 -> 97.8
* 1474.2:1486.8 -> 95.4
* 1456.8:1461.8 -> 122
